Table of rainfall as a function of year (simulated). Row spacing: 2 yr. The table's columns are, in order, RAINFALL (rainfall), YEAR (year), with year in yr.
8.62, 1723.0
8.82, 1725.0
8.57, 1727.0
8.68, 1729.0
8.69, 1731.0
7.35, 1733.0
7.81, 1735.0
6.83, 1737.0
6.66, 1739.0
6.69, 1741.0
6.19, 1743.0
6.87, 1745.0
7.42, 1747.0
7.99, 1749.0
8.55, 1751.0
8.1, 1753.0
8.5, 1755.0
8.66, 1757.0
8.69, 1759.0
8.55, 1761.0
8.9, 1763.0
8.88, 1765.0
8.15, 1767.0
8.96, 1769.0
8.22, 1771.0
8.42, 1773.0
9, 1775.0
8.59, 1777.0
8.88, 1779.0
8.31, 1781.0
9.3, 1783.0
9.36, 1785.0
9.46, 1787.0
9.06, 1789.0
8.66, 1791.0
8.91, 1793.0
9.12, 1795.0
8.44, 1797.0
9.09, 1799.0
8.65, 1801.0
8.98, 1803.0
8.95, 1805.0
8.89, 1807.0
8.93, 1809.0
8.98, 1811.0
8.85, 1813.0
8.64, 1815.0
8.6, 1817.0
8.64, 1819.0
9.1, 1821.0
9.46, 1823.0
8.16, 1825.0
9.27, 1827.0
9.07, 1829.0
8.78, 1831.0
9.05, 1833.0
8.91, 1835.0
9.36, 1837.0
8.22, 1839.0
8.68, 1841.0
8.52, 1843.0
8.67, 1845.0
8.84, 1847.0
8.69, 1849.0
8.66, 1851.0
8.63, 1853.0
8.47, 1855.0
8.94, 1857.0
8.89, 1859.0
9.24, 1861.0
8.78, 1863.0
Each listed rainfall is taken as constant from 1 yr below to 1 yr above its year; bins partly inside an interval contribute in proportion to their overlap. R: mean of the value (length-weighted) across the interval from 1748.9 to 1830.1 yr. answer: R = 8.79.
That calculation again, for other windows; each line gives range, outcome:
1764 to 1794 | 8.81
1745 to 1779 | 8.44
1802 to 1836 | 8.9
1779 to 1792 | 9.01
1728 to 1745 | 7.33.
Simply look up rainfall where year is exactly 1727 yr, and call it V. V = 8.57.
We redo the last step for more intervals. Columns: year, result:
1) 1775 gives 9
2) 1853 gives 8.63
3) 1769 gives 8.96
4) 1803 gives 8.98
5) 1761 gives 8.55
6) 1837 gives 9.36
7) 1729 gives 8.68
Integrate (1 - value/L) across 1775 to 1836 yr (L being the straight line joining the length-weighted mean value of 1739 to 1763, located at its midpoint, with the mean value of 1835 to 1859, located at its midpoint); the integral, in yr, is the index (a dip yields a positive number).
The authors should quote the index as -4.2 yr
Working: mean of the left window 7.83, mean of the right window 8.71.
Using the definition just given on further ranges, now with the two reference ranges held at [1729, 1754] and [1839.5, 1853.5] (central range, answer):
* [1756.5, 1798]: -4.79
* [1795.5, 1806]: -0.89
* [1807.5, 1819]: -0.70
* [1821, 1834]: -0.82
